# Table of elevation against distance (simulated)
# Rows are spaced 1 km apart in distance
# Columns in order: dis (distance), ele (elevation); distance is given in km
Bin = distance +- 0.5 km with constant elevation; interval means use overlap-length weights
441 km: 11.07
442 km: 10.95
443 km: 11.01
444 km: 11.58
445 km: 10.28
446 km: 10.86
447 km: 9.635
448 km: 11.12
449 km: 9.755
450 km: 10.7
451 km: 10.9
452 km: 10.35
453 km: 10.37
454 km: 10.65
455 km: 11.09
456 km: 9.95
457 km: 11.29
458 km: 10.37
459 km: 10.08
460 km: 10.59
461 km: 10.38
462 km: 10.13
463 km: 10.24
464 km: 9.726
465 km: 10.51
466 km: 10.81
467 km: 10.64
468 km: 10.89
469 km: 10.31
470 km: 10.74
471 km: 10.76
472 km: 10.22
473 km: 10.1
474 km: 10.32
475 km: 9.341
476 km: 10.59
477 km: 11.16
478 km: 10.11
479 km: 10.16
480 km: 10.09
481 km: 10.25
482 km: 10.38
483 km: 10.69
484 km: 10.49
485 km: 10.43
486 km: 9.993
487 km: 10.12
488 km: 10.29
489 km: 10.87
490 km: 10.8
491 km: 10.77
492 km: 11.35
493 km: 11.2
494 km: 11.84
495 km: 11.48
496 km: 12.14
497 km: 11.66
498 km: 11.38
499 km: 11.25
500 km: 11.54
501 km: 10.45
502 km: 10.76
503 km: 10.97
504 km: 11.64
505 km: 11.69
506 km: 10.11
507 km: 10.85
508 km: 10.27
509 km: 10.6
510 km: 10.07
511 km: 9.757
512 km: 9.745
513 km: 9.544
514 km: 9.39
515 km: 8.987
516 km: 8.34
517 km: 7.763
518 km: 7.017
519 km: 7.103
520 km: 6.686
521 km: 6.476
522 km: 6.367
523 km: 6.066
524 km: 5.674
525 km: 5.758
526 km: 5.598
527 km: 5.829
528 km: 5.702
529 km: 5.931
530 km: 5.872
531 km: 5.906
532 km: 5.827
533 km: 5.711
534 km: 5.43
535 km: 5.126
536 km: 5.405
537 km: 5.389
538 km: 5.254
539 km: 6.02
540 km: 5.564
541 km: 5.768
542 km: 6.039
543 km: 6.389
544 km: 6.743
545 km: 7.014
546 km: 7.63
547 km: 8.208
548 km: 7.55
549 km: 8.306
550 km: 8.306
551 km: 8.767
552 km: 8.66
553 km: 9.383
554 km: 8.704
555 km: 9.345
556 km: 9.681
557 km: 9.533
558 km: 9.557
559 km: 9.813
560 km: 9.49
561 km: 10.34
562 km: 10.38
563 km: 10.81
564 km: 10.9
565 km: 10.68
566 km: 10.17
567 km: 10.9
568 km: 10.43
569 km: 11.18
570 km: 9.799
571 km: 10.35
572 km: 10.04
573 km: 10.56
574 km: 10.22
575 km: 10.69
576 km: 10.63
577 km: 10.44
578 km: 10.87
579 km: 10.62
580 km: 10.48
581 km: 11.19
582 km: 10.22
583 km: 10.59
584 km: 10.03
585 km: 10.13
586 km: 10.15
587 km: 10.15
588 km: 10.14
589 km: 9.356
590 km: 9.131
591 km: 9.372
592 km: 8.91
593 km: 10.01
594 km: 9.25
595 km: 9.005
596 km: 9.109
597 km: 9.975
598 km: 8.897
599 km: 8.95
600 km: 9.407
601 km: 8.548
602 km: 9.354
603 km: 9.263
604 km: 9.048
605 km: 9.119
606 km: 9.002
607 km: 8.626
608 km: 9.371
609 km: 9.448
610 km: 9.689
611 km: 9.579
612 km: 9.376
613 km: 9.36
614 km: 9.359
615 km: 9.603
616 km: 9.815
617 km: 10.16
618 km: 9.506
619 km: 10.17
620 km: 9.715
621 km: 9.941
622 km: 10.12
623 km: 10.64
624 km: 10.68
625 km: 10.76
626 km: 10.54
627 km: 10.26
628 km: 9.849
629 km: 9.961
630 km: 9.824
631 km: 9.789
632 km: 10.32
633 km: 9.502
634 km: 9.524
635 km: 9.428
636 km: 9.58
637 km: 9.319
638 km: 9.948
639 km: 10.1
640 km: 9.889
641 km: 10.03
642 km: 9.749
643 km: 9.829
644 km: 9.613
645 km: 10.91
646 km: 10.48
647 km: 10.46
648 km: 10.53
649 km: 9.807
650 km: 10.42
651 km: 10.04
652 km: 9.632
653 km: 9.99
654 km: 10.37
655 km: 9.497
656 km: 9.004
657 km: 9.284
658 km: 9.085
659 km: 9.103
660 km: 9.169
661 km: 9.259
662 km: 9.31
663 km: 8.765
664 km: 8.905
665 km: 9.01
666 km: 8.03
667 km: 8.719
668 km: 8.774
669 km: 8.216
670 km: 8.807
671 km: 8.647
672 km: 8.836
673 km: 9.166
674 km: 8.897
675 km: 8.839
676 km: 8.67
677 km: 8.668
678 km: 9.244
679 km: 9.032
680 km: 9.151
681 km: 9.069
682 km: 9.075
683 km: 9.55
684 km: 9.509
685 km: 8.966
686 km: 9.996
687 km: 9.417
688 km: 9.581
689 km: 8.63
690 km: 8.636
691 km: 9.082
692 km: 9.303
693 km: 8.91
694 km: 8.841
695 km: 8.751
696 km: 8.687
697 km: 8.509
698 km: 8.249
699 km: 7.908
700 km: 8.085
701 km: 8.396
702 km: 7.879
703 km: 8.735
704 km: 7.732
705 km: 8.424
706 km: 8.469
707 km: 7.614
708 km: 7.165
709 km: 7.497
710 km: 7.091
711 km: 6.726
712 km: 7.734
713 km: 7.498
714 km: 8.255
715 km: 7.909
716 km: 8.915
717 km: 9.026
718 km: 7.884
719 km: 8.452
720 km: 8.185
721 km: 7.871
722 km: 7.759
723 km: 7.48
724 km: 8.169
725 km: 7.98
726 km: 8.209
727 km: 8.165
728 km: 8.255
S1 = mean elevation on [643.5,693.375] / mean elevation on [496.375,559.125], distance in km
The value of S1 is 1.2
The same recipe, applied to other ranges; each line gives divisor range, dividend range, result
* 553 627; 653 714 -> 0.88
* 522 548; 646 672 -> 1.55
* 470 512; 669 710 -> 0.81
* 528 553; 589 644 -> 1.46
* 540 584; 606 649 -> 1.05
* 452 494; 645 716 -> 0.85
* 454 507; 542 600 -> 0.90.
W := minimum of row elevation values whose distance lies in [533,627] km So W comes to 5.126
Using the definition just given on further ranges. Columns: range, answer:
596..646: 8.548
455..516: 8.34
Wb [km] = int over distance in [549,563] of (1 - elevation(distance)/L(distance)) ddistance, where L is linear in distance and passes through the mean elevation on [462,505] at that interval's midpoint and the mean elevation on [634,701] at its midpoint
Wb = 1.02 km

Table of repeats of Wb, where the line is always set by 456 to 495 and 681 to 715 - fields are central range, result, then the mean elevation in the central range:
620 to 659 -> -4.2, 9.95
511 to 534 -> 7.2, 6.91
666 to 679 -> -0.1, 8.77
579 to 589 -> -0.8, 10.3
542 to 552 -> 2.3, 7.63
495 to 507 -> -1.1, 11.2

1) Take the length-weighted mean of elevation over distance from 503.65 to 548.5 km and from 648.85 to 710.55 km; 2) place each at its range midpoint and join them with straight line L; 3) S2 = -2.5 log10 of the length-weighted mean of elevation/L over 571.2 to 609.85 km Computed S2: -0.220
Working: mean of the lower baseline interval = 7.31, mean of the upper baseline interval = 8.87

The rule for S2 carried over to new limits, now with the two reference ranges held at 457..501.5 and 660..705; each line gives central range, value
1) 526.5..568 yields 0.27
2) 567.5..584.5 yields -0.08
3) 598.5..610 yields 0.05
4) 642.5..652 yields -0.12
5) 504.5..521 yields 0.13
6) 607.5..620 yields -0.02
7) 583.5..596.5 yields 0.01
